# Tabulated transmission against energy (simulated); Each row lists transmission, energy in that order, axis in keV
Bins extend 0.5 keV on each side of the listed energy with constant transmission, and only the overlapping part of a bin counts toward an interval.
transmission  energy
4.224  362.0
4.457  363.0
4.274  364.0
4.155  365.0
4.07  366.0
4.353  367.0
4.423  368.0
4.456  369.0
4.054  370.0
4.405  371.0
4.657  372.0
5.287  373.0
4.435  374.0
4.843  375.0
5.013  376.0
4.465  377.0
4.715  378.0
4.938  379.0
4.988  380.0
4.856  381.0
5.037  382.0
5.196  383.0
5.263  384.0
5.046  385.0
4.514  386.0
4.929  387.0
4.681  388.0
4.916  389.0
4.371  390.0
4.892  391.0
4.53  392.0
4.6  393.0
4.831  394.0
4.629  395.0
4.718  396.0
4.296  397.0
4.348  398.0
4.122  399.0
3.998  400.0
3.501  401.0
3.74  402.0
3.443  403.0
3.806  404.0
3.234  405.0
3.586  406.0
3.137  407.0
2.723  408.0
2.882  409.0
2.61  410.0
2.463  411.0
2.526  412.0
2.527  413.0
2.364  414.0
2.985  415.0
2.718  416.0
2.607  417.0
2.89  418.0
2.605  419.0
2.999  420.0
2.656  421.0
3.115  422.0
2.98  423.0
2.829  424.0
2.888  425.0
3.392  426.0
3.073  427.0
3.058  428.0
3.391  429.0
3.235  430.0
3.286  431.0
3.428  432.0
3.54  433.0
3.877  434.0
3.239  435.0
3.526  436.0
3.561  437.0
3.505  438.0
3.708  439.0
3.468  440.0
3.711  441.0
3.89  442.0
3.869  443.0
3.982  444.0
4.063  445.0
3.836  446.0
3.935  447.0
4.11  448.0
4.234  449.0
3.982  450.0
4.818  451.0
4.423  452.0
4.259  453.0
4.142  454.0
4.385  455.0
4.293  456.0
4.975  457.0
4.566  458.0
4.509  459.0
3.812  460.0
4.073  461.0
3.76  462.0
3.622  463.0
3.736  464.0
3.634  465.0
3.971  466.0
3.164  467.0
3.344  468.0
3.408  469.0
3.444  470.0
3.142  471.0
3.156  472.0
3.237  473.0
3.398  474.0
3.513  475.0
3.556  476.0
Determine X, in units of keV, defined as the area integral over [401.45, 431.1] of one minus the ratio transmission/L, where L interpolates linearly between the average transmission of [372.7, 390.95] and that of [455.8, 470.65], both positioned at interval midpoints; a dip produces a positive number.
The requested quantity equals 9.7 keV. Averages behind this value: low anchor 4.86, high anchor 3.87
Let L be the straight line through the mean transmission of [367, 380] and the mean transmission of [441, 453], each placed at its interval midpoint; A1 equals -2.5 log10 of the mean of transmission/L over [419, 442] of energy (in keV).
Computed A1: 0.268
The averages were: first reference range 4.64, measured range 3.29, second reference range 4.09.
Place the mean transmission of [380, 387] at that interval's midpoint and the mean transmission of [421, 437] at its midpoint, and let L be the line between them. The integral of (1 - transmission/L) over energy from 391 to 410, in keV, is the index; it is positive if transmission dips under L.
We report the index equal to 2.1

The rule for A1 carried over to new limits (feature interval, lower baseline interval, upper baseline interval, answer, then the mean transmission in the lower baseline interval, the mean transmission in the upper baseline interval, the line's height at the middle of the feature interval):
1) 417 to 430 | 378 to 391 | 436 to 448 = 0.353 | 4.89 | 3.78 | 4.14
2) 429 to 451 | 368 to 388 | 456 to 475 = 0.083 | 4.78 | 3.73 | 4.04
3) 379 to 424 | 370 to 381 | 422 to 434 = 0.068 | 4.75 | 3.22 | 3.99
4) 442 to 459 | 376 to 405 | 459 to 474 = -0.129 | 4.53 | 3.56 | 3.77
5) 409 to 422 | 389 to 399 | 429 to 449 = 0.469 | 4.57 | 3.68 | 4.15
